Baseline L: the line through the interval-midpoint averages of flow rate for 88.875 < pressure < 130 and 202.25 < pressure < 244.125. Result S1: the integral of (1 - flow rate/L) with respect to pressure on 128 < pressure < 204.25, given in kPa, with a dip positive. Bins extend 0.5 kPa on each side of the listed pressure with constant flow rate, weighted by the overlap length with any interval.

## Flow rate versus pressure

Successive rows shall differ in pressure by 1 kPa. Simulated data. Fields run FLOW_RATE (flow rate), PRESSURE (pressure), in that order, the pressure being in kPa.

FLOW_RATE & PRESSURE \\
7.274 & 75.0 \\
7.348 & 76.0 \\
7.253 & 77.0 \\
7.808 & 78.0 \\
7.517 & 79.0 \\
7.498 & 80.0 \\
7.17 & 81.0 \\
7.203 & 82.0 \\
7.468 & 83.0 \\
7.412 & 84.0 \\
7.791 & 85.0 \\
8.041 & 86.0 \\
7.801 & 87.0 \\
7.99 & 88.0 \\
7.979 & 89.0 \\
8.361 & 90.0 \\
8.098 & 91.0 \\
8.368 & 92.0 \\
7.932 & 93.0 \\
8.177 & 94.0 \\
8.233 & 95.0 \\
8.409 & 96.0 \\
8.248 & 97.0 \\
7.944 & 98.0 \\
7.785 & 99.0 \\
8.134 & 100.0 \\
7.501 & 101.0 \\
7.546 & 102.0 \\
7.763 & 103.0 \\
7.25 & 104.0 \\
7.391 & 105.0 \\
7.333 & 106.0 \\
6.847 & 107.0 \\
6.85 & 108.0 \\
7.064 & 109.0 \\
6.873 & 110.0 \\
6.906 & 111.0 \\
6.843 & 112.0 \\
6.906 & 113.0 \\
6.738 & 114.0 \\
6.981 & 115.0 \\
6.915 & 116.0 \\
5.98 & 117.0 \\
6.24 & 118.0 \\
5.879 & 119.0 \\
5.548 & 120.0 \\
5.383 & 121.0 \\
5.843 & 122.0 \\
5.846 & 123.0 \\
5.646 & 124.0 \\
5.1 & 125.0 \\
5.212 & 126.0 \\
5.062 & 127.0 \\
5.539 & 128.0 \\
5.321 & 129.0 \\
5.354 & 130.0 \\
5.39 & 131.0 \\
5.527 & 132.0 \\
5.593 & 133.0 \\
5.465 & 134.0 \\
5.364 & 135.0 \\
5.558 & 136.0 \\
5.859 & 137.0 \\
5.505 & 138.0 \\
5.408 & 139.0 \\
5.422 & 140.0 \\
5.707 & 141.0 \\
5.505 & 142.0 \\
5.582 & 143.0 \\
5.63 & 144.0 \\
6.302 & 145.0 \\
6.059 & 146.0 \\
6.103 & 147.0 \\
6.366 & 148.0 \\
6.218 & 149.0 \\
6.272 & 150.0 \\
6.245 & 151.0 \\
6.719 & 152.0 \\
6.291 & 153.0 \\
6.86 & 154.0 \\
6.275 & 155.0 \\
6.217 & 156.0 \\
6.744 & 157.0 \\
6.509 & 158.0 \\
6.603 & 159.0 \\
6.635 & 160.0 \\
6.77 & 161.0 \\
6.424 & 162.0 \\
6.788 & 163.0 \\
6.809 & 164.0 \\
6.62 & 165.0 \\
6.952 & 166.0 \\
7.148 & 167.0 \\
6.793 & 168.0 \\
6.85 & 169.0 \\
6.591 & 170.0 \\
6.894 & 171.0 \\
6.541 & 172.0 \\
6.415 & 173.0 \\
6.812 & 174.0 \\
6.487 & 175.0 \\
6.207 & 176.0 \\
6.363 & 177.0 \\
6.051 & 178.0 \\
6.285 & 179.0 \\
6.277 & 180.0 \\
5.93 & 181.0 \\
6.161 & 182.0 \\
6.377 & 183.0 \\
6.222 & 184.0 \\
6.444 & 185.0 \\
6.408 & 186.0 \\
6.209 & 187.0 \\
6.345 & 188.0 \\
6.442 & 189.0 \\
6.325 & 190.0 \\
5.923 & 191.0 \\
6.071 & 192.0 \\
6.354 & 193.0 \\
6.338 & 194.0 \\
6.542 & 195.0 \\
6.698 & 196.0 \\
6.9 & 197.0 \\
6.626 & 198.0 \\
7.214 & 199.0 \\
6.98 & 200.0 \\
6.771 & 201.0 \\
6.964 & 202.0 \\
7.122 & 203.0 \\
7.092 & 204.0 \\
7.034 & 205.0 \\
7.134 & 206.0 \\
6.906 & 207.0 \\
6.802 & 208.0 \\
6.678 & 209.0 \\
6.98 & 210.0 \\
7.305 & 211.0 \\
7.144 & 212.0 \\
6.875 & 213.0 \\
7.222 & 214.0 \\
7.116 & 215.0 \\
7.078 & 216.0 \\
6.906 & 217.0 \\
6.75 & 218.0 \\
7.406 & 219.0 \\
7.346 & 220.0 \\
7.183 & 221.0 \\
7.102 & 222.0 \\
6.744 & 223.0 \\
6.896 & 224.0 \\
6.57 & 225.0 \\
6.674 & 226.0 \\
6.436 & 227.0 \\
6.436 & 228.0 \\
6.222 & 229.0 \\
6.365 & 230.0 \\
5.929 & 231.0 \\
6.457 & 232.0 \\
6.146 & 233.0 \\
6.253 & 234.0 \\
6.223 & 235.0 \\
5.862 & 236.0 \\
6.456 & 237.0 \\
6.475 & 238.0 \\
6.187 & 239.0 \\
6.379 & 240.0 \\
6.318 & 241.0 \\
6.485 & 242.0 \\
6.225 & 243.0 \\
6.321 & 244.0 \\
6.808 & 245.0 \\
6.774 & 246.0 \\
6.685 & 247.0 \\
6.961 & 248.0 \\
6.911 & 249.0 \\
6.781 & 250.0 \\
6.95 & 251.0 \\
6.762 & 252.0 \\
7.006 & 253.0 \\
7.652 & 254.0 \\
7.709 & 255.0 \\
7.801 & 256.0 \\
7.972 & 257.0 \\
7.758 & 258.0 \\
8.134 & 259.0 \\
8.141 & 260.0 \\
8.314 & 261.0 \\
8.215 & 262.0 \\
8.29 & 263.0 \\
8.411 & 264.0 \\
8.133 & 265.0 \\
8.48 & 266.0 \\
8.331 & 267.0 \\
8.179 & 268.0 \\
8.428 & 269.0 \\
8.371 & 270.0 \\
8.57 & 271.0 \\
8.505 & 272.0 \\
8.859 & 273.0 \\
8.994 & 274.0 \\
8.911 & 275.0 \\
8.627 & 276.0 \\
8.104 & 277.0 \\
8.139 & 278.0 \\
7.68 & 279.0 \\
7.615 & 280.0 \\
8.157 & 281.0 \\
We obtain 5.6 kPa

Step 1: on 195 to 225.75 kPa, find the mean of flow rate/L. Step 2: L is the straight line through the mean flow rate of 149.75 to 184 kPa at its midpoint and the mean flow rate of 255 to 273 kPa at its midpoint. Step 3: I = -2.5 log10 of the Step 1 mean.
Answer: 0.05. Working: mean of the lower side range 6.52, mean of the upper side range 8.24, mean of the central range 6.98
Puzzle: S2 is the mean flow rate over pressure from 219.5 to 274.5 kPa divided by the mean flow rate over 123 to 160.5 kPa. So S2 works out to 1.23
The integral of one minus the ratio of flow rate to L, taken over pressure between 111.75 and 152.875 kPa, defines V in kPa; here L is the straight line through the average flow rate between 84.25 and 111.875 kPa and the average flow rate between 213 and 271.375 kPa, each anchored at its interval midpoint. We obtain 9.3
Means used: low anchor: 7.71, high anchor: 7.11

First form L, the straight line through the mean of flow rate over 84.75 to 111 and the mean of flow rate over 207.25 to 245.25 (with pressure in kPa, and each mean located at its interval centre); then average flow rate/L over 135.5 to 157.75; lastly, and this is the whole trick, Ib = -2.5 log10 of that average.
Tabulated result 0.21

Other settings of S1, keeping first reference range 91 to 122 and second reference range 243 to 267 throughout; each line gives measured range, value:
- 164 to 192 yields 3.4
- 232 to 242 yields 1.6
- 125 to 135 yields 2.6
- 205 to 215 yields 0.5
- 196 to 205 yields 0.5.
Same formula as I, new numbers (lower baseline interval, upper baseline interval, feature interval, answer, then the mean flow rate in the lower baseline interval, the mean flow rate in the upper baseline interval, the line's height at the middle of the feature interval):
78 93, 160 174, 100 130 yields 0.15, 7.77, 6.74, 7.4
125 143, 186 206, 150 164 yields -0.11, 5.45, 6.64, 5.89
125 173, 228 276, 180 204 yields 0.02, 6.11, 7.33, 6.62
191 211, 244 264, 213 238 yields 0.07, 6.79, 7.45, 7.1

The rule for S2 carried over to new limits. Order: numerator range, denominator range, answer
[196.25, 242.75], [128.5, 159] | 1.14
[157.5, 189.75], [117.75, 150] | 1.15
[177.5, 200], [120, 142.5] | 1.16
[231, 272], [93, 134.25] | 1.10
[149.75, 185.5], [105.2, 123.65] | 1.00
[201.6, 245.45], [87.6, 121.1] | 0.92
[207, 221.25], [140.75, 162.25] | 1.12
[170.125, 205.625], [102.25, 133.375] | 1.04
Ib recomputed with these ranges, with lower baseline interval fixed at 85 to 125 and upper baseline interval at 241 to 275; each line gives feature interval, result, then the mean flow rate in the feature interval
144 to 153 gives 0.17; 6.25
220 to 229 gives 0.13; 6.76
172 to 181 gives 0.17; 6.35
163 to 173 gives 0.10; 6.78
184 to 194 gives 0.19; 6.28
